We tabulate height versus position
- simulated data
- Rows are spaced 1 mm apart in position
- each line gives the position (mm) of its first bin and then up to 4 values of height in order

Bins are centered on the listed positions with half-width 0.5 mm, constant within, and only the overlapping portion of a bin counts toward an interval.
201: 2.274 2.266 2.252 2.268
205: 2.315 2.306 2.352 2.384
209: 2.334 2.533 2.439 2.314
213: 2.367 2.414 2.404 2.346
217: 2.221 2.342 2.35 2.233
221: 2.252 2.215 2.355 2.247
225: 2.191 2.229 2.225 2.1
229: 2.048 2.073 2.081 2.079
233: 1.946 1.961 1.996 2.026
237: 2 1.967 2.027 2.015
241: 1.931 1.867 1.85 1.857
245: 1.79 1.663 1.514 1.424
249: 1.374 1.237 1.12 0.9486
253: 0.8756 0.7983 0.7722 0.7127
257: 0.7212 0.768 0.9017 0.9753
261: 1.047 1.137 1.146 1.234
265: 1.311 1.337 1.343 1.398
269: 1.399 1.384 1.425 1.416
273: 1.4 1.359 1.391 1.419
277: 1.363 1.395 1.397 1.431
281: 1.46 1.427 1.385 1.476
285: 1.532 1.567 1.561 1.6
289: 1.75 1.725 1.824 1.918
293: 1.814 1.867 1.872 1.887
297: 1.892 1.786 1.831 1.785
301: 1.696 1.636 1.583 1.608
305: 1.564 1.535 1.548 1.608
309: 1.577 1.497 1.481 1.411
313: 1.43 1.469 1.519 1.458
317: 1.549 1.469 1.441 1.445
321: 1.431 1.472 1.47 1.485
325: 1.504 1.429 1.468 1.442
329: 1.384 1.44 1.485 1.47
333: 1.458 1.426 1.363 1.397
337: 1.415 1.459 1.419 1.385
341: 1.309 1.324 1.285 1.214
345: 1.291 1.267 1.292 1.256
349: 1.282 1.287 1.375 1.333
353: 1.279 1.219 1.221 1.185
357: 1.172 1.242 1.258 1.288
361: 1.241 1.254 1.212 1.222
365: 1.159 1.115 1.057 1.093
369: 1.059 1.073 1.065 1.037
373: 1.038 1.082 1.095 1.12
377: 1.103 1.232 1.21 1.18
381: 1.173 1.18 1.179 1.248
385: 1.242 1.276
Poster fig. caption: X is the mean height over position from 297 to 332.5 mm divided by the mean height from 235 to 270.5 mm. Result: 1.11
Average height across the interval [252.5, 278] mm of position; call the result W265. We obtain 1.17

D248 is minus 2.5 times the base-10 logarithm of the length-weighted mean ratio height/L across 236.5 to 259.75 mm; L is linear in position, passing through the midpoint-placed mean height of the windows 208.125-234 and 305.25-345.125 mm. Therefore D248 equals 0.423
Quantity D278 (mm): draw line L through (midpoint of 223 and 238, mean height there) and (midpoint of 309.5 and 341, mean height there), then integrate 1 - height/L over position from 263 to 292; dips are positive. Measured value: 5.1 mm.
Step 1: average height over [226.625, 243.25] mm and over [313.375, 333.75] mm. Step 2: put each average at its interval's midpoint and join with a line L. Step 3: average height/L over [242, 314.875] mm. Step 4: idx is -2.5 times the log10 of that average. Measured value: 0.19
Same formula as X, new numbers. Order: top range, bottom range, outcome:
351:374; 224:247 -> 0.59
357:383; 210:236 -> 0.52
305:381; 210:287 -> 0.80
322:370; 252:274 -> 1.17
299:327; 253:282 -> 1.27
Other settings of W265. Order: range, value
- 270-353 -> 1.5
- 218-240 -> 2.13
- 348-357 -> 1.27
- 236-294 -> 1.43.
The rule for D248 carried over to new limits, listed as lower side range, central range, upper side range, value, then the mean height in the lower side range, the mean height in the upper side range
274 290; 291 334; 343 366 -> -0.14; 1.48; 1.25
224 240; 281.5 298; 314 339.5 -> 0.00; 2.07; 1.45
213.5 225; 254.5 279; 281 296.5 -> 0.47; 2.3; 1.67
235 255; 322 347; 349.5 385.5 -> -0.09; 1.58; 1.18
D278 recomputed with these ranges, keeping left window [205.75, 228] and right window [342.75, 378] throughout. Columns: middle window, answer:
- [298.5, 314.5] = 0.37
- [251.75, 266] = 7.29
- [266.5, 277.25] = 2.82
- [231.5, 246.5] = 1.48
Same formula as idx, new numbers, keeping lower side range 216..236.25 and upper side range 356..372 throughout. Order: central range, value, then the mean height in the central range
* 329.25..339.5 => -0.04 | 1.43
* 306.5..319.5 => 0.03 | 1.5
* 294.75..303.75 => -0.08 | 1.77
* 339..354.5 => -0.01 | 1.3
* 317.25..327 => 0.00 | 1.46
